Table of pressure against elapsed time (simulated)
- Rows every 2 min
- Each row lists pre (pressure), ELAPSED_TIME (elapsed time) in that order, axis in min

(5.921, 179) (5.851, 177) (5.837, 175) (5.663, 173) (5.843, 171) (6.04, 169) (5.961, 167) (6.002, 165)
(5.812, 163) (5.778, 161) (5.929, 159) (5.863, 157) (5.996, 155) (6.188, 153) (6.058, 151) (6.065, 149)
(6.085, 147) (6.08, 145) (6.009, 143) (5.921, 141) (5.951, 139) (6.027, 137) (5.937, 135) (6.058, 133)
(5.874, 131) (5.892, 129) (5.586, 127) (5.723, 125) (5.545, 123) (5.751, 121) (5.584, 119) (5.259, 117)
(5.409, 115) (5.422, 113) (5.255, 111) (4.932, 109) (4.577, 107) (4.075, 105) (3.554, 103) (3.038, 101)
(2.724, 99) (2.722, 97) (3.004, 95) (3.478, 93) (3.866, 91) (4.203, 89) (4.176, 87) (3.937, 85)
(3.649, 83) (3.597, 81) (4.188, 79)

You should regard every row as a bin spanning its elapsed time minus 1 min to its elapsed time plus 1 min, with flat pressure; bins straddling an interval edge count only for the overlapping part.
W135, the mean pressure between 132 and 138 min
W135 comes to 6.01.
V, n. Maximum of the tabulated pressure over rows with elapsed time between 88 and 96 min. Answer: 4.203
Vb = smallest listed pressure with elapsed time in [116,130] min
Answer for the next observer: 5.259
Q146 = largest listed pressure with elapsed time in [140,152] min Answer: 6.085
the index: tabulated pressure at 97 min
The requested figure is 2.722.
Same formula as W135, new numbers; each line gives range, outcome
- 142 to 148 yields 6.06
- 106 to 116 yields 5.12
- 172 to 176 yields 5.75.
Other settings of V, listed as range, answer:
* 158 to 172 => 6.04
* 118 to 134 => 6.058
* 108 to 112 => 5.255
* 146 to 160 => 6.188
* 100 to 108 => 4.577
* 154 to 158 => 5.996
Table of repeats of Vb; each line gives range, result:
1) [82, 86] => 3.649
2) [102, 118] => 3.554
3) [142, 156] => 5.996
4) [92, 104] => 2.722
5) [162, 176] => 5.663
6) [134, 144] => 5.921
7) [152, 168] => 5.778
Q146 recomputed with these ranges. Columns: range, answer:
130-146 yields 6.08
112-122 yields 5.751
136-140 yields 6.027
